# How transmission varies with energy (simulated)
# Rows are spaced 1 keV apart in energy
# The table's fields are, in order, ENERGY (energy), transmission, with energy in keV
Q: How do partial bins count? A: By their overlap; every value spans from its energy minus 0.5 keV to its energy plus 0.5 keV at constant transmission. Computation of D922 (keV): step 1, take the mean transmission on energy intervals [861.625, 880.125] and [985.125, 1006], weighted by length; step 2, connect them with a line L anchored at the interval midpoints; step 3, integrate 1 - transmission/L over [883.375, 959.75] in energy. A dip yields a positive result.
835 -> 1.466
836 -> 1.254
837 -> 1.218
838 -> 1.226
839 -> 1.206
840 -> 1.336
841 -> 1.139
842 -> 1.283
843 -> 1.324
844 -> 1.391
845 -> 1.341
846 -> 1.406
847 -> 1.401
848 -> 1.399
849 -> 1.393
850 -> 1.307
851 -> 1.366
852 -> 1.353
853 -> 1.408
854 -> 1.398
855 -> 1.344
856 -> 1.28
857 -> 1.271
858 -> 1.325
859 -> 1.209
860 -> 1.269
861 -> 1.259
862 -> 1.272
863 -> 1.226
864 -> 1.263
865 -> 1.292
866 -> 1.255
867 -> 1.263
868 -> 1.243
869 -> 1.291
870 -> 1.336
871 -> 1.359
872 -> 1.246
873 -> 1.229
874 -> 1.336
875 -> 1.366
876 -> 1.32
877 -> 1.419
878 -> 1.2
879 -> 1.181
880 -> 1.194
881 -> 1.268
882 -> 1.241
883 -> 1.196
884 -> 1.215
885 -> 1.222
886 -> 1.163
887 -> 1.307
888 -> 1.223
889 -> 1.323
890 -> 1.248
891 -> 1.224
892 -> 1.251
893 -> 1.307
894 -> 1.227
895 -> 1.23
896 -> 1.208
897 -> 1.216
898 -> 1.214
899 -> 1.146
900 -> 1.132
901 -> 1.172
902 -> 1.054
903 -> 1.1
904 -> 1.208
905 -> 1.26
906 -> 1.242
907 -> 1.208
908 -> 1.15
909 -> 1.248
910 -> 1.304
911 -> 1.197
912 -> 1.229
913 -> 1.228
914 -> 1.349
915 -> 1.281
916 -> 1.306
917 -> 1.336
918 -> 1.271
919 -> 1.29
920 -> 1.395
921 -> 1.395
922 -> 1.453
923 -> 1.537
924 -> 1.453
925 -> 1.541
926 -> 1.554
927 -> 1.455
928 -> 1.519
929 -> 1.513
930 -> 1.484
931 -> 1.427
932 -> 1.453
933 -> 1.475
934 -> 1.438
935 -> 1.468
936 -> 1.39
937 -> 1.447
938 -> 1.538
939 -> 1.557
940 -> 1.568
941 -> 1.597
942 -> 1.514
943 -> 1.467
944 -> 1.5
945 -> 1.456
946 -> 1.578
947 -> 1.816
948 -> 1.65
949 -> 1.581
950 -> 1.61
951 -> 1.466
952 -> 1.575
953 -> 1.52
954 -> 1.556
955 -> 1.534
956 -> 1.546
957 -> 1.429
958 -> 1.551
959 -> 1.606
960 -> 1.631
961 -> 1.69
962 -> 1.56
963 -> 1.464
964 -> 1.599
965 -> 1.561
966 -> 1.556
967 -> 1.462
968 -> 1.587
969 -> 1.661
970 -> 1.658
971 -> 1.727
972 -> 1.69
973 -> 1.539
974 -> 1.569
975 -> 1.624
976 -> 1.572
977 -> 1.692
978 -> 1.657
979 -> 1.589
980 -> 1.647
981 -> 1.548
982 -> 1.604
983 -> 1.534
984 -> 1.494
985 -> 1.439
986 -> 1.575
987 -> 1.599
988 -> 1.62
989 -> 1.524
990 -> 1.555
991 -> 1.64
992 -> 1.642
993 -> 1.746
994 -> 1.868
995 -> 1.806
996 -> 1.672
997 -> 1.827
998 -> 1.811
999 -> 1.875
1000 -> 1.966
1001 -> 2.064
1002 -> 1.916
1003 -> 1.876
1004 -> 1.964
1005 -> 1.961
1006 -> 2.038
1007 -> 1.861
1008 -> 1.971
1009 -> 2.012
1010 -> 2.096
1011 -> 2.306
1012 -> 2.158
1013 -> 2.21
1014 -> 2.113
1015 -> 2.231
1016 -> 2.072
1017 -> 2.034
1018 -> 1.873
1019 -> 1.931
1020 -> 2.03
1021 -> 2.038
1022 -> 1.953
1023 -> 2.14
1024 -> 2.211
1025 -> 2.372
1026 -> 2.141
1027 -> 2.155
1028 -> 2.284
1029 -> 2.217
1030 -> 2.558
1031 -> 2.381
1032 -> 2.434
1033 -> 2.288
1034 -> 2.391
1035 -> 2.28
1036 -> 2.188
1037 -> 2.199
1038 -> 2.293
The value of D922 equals 5.4 keV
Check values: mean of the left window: 1.28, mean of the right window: 1.78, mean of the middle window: 1.38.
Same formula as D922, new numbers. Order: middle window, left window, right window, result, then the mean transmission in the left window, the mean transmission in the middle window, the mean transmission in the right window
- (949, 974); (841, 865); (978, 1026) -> 2.16 keV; 1.32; 1.57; 1.87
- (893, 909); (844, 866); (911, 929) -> 2.07 keV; 1.32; 1.19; 1.39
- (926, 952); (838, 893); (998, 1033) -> 2.55 keV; 1.29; 1.52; 2.1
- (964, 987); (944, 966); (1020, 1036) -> 2.17 keV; 1.57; 1.59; 2.25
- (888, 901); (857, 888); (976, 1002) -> 1.14 keV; 1.26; 1.22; 1.68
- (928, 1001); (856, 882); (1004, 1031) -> 8.95 keV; 1.28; 1.59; 2.12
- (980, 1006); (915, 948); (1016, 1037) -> 2.85 keV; 1.47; 1.73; 2.19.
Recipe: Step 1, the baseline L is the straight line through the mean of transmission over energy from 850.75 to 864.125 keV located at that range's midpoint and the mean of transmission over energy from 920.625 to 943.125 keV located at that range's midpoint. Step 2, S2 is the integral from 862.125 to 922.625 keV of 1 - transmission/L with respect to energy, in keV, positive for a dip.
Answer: 5.9 keV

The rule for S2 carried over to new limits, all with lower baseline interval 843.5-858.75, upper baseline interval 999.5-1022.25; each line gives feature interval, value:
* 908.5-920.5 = 2.5 keV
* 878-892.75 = 2.6 keV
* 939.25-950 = 1.1 keV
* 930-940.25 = 1.4 keV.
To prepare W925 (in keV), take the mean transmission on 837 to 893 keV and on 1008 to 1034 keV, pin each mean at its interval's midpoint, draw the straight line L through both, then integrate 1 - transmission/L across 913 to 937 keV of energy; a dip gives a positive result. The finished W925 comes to 3.0 keV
